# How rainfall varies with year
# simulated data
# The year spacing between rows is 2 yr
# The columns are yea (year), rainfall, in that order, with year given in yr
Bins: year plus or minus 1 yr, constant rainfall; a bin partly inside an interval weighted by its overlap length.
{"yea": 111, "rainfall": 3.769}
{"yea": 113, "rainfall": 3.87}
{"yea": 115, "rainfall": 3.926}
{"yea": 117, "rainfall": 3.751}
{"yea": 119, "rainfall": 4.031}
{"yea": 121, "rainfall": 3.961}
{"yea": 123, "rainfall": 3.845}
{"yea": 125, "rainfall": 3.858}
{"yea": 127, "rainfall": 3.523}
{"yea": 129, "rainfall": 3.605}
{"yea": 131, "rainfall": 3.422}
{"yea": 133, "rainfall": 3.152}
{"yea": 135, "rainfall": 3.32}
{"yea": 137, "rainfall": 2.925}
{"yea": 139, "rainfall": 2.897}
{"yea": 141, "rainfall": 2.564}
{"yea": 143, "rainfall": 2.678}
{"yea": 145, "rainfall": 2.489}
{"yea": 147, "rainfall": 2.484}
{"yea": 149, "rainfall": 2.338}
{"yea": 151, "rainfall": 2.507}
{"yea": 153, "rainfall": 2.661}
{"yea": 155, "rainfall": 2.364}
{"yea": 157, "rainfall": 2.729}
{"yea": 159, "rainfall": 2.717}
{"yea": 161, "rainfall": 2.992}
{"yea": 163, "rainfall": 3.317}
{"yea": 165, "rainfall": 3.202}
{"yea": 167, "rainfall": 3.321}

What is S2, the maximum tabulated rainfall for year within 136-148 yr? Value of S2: 2.925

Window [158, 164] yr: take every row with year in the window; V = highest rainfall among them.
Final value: 3.317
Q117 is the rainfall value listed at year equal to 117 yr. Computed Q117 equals 3.751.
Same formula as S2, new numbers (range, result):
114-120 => 4.031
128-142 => 3.605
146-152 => 2.507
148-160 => 2.729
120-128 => 3.961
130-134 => 3.422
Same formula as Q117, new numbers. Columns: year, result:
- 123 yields 3.845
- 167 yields 3.321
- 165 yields 3.202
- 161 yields 2.992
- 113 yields 3.87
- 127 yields 3.523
